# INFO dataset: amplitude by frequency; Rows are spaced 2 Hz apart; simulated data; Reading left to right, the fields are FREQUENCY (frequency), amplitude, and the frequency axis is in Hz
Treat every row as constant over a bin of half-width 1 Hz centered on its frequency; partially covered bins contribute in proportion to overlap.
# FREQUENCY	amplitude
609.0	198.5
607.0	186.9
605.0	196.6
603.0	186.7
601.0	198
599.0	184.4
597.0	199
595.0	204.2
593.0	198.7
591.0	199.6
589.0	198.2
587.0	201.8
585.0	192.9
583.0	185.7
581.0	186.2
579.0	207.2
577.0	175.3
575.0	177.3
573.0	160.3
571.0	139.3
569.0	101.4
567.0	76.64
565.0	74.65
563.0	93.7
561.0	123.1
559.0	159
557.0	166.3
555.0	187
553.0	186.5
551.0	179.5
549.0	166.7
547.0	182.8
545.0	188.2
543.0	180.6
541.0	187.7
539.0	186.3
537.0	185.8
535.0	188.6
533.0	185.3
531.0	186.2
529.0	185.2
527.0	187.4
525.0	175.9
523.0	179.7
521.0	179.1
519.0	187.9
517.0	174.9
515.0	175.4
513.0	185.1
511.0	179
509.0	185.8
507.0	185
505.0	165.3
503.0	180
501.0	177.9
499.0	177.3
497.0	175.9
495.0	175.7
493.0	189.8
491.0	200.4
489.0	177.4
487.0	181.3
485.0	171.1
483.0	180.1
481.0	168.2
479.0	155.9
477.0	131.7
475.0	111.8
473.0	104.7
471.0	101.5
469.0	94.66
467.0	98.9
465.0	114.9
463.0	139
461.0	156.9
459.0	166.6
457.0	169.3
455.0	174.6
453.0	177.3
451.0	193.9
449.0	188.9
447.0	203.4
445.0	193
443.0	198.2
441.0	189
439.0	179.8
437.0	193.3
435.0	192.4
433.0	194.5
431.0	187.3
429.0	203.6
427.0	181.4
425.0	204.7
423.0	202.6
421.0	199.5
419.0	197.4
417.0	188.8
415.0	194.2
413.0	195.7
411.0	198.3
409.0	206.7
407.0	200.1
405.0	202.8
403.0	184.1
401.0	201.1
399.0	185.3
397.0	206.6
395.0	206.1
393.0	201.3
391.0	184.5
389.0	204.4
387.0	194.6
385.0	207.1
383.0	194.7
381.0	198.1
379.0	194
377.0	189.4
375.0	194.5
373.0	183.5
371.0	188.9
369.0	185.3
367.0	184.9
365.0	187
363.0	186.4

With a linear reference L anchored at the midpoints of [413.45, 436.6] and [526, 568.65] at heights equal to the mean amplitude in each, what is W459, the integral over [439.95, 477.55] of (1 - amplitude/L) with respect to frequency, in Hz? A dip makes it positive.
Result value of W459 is 6.8 Hz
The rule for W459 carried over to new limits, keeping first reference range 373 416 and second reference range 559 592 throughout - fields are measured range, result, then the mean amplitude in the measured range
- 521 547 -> -3.0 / 184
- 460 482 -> 6.6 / 125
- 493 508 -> -0.4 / 178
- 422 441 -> -0.4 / 193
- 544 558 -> -1.6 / 180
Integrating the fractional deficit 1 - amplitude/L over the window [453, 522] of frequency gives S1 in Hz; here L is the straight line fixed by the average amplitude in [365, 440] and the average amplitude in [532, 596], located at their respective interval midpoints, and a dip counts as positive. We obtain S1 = 7.4 Hz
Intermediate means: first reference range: 195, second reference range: 170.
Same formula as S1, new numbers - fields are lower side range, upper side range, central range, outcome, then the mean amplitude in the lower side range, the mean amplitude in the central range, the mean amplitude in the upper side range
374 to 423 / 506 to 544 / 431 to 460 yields 0.79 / 197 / 187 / 183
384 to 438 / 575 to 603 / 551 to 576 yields 7.14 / 197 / 139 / 194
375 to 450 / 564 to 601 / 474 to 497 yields 2.12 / 196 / 168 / 171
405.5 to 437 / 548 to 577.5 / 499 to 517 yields -1.60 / 196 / 179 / 144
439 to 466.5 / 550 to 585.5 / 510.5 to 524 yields -1.51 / 173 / 180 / 153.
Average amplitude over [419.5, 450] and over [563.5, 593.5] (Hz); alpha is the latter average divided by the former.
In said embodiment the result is 0.8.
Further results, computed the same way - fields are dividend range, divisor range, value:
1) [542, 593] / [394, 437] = 0.84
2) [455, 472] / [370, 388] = 0.69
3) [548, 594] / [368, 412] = 0.83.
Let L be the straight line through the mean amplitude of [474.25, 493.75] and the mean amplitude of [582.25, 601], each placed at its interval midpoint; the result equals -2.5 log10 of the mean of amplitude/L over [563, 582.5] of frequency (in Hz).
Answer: 0.32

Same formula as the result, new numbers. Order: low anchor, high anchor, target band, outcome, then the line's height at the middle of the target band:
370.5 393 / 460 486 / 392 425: -0.129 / 176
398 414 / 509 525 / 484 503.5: 0.018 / 184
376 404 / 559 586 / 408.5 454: -0.051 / 185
